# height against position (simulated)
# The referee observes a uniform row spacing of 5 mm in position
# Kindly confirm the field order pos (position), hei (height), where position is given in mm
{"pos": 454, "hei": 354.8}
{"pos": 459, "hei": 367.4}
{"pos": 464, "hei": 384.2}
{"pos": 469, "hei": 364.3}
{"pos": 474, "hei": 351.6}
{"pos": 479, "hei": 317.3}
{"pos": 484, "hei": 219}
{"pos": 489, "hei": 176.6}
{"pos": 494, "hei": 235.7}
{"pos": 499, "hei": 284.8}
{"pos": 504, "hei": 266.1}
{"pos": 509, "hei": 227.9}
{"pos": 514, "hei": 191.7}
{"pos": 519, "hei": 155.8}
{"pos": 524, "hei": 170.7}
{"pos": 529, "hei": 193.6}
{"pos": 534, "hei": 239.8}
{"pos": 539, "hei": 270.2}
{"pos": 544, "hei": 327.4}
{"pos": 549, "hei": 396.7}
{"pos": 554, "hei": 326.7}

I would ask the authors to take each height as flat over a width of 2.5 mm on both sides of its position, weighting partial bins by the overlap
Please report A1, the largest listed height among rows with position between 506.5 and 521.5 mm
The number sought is 227.9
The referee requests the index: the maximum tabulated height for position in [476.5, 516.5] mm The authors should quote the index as 317.3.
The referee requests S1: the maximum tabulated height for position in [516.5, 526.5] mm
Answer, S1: 170.7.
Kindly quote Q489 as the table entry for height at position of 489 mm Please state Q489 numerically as 176.6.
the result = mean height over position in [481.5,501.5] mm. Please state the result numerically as 229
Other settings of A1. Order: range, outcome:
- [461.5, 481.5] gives 384.2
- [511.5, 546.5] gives 327.4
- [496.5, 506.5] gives 284.8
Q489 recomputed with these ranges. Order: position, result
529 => 193.6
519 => 155.8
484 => 219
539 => 270.2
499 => 284.8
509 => 227.9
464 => 384.2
